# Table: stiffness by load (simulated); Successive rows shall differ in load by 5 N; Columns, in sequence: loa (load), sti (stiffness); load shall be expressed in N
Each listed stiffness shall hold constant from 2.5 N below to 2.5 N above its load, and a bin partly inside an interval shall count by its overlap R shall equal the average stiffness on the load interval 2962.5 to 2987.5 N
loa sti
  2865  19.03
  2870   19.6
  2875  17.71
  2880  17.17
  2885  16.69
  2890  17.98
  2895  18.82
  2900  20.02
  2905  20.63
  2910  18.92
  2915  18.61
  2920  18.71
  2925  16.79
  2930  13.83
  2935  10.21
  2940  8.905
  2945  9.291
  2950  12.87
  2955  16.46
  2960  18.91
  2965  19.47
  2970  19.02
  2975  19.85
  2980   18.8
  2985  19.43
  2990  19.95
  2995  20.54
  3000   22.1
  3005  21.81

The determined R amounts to 19.3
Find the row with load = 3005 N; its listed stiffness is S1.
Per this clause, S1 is 21.81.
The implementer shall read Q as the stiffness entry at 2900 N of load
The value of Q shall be 20.02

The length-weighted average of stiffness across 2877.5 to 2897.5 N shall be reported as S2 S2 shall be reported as 17.7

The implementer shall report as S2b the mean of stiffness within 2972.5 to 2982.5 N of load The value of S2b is 19.3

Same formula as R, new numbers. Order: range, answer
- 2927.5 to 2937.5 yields 12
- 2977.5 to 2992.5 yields 19.4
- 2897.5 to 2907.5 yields 20.3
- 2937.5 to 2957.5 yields 11.9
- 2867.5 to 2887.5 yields 17.8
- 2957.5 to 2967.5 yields 19.2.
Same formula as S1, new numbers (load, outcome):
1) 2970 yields 19.02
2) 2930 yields 13.83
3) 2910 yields 18.92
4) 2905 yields 20.63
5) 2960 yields 18.91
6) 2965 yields 19.47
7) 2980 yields 18.8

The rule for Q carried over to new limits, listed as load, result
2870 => 19.6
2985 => 19.43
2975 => 19.85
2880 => 17.17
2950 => 12.87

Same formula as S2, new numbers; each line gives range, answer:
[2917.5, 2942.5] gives 13.7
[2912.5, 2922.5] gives 18.7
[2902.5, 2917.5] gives 19.4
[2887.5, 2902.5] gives 18.9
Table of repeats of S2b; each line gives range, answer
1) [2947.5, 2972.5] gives 17.3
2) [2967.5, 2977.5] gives 19.4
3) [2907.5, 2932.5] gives 17.4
